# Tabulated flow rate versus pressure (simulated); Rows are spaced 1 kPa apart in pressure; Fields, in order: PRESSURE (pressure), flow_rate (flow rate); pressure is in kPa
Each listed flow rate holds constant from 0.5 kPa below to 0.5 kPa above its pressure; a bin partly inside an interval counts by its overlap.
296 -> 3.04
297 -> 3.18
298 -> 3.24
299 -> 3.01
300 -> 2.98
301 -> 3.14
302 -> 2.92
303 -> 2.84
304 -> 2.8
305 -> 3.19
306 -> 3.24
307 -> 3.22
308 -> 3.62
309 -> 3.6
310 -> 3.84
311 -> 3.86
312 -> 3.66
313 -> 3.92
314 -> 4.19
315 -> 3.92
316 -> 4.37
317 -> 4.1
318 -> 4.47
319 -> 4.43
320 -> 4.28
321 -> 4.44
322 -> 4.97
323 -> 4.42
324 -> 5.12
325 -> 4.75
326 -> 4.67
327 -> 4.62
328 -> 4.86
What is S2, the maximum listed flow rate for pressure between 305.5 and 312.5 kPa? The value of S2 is 3.86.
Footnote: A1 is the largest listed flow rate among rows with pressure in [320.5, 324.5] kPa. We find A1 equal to 5.12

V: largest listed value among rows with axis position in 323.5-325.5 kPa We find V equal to 5.12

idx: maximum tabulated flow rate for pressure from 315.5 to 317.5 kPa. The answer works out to 4.37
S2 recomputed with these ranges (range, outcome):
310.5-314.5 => 4.19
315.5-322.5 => 4.97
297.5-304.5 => 3.24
